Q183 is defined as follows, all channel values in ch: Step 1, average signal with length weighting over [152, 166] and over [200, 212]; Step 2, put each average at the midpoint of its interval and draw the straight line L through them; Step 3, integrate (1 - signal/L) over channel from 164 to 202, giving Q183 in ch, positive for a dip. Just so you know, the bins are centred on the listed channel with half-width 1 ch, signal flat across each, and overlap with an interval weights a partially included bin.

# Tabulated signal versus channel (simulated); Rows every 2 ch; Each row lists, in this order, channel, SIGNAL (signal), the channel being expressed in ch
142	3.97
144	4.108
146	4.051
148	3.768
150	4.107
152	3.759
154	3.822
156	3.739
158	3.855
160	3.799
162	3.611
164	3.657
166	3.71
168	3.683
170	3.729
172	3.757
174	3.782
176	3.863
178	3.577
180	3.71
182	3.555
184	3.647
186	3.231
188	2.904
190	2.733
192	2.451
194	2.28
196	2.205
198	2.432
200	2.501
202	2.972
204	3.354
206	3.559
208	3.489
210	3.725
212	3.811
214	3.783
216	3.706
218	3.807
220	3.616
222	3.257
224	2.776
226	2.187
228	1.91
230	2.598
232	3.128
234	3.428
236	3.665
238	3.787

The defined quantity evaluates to 3.77 ch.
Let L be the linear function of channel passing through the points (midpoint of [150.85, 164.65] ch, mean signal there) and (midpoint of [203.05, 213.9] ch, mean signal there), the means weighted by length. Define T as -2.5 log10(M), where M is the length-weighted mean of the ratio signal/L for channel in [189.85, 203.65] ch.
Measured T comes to 0.39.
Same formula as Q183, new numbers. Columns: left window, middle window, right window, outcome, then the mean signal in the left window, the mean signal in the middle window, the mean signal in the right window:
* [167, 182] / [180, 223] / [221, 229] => -2.4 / 3.72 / 3.2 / 2.53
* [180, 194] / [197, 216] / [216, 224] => 0.1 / 3.07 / 3.31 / 3.48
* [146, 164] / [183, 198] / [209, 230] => 3.2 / 3.81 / 2.76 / 3.23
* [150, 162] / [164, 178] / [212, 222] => 0.2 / 3.81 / 3.73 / 3.69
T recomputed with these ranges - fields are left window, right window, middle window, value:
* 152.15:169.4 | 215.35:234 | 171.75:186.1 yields -0.04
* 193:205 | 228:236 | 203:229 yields -0.18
